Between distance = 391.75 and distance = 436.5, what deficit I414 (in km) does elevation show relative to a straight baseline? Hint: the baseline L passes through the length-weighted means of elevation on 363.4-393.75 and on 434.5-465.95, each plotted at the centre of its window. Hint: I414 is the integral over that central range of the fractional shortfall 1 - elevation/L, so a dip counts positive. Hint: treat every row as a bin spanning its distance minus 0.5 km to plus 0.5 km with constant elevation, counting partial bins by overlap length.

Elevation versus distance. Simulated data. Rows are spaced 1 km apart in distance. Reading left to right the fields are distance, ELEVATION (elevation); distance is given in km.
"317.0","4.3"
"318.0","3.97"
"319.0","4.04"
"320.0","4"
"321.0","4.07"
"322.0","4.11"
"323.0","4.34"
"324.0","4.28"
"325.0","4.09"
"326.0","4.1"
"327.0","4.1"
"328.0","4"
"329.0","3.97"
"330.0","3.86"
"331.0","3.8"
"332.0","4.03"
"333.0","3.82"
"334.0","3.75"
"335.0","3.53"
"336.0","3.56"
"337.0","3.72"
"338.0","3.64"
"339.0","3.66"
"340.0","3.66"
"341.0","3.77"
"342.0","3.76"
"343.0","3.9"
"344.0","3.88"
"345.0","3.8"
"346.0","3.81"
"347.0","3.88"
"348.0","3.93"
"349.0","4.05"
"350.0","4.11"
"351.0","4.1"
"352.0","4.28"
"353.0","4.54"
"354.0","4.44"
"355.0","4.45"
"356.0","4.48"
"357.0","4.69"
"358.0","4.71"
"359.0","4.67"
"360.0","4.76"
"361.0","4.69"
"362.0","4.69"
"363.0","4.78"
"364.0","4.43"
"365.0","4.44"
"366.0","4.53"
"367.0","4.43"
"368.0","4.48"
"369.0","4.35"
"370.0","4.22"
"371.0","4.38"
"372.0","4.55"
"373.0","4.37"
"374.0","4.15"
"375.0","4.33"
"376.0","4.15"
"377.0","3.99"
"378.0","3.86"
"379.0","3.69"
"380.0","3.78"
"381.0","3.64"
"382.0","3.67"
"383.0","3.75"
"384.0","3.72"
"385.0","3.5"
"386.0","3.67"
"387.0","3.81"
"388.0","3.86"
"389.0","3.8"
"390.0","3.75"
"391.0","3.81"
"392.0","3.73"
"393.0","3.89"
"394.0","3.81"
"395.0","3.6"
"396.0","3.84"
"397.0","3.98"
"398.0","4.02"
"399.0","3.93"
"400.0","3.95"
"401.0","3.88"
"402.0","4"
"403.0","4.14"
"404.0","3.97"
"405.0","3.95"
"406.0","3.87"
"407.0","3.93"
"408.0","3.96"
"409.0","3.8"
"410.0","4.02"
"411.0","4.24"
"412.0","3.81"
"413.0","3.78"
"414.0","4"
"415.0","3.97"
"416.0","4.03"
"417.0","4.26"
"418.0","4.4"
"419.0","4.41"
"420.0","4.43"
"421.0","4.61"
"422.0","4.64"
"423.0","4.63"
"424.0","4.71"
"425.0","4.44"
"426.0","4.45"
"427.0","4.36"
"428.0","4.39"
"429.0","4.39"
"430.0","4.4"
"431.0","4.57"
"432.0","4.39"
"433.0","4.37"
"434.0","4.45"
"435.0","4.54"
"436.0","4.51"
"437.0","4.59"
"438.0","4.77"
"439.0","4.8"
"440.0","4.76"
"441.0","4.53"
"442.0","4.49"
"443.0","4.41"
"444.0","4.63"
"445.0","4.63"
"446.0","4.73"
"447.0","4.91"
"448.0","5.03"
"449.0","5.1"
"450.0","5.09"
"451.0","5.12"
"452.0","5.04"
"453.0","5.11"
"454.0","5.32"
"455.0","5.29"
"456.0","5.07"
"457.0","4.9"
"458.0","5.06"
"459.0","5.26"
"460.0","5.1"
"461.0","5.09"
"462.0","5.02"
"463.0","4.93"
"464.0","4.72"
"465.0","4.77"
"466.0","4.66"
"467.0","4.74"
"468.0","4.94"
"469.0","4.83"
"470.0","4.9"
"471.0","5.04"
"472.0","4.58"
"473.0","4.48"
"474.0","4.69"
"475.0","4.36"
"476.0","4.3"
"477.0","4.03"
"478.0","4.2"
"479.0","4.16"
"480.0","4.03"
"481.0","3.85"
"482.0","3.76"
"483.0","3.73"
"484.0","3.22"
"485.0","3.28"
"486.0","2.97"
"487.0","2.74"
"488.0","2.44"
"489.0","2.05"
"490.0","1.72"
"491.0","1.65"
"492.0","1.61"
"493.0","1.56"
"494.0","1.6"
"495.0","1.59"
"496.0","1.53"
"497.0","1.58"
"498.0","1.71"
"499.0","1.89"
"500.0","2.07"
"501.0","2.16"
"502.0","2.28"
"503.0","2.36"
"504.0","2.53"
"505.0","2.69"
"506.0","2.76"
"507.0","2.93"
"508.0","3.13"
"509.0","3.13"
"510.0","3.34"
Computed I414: 2.9 km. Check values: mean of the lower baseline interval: 4.03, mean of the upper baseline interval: 4.88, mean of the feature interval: 4.17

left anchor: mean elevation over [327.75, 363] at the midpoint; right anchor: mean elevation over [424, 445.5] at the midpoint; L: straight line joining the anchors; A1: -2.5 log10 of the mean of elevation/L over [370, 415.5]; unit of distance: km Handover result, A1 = 0.10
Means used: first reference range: 4.08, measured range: 3.92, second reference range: 4.52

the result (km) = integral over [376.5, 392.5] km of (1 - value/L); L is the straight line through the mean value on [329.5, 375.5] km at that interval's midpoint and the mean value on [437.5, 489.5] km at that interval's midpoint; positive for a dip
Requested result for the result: 1.9 km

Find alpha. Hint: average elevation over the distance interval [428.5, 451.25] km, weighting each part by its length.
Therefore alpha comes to 4.66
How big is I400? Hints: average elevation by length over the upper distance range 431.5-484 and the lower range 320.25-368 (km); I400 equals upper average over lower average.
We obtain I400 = 1.1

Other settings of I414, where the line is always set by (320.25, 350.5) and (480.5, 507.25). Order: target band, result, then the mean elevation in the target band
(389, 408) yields -3.47 km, 3.89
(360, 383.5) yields -4.56 km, 4.24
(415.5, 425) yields -4.24 km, 4.46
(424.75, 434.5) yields -4.65 km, 4.42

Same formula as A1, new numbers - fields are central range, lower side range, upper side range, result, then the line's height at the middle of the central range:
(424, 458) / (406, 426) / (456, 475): -0.04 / 4.54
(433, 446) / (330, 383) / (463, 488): -0.10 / 4.17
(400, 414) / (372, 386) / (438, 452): 0.09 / 4.28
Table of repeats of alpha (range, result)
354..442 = 4.21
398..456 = 4.44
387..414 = 3.9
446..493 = 4.26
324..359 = 4.01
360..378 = 4.4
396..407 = 3.96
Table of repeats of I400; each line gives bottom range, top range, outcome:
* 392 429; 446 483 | 1.15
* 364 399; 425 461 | 1.19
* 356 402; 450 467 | 1.22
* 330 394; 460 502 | 0.85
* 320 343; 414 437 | 1.13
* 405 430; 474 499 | 0.67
